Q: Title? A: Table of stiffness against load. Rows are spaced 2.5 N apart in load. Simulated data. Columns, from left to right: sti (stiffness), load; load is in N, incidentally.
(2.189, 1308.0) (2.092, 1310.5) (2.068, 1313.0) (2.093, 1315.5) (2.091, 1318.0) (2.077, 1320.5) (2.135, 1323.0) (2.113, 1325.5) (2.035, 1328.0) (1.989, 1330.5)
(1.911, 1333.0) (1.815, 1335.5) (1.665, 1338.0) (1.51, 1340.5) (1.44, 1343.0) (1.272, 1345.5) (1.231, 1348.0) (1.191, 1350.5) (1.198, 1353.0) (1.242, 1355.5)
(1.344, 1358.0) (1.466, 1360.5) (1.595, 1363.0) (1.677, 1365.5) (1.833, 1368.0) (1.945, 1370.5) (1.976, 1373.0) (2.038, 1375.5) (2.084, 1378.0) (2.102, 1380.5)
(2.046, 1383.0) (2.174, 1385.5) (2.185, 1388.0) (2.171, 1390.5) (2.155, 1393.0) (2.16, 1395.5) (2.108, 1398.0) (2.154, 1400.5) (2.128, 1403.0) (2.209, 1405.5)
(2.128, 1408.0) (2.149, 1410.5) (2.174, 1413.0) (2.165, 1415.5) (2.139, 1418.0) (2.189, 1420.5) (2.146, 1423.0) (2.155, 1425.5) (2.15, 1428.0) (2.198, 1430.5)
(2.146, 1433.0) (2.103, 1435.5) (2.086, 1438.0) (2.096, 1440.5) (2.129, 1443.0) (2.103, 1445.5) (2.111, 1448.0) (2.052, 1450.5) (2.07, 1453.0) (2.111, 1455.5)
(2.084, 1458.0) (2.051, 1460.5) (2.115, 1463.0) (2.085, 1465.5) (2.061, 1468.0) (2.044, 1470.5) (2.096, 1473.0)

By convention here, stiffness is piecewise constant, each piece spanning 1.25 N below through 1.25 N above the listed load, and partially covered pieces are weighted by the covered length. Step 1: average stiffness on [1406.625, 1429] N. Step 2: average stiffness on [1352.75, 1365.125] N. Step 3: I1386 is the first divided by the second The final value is 1.53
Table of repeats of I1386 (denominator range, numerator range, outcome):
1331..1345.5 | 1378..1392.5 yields 1.29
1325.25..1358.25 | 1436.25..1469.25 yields 1.34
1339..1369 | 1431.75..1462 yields 1.48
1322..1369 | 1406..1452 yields 1.33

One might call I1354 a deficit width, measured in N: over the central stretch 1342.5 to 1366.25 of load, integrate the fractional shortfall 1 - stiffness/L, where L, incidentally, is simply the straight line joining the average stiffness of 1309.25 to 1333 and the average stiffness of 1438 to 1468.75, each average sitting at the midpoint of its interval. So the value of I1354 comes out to 8.2 N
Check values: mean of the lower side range 2.07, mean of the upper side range 2.09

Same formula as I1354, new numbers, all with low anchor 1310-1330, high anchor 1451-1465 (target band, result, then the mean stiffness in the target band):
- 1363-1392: 1.1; 2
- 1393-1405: -0.3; 2.14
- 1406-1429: -0.8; 2.16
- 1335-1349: 4.1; 1.48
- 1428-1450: -0.4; 2.12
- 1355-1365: 3.1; 1.44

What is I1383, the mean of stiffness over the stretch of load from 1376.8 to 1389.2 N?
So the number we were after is 2.12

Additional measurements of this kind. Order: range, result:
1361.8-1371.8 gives 1.76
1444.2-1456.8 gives 2.09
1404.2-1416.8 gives 2.16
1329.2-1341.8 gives 1.78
